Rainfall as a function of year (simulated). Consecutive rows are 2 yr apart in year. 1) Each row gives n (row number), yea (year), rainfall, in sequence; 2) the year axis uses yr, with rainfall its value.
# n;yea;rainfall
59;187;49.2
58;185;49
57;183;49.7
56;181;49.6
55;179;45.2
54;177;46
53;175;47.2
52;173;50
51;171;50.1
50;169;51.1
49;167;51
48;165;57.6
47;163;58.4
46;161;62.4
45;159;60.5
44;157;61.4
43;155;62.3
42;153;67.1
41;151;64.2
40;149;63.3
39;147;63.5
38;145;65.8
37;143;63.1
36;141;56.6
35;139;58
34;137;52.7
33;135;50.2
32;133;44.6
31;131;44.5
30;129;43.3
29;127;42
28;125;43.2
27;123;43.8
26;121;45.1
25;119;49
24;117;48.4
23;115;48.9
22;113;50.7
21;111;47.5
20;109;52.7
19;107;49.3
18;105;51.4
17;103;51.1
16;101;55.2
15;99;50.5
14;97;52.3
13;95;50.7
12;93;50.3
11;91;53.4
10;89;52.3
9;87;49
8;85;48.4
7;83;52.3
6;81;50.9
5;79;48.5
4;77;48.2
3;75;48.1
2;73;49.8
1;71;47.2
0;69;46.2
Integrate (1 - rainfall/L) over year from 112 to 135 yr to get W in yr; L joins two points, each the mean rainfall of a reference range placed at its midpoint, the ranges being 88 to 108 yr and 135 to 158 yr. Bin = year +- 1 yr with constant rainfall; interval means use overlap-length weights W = 4.3 yr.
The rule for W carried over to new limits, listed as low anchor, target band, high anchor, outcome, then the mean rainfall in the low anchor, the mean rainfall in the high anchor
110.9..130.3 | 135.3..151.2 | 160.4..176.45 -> -3.5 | 46.1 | 53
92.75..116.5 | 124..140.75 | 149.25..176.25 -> 1.9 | 50.8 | 57.2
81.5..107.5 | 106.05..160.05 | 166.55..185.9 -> -3.6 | 51.3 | 48.8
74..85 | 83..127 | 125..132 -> -3.1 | 49.5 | 43.3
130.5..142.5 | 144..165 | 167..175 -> -4.8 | 51.9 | 50.1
